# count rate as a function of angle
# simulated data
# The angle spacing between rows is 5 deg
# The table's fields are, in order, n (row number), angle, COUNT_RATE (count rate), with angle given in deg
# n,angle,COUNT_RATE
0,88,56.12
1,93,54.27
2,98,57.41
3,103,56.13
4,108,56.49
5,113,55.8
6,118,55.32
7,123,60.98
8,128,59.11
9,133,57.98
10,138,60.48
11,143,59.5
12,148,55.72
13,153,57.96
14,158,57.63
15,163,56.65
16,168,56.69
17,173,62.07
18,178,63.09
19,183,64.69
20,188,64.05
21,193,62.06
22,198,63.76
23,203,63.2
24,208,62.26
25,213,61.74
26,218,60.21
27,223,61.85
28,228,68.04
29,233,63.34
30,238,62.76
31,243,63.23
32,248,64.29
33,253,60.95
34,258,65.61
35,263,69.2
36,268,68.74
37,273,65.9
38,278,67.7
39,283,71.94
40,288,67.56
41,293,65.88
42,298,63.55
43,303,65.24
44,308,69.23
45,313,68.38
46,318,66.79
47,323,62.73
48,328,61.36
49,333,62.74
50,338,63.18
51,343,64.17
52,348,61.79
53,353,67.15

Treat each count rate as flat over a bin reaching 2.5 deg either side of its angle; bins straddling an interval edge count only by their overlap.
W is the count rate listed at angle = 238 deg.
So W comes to 62.76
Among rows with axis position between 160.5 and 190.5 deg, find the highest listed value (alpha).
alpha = 64.69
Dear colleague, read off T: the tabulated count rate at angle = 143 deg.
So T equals 59.5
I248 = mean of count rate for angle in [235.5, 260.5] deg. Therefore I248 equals 63.4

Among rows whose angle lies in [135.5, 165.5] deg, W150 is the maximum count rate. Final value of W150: 60.48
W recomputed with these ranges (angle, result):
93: 54.27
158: 57.63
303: 65.24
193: 62.06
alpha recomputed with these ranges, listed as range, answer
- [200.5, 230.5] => 68.04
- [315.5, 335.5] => 66.79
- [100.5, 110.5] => 56.49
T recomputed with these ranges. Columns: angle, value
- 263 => 69.2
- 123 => 60.98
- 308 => 69.23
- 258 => 65.61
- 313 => 68.38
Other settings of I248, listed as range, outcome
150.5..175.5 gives 58.2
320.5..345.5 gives 62.8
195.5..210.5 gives 63.1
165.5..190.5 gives 62.1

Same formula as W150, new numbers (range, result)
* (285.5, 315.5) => 69.23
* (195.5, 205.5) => 63.76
